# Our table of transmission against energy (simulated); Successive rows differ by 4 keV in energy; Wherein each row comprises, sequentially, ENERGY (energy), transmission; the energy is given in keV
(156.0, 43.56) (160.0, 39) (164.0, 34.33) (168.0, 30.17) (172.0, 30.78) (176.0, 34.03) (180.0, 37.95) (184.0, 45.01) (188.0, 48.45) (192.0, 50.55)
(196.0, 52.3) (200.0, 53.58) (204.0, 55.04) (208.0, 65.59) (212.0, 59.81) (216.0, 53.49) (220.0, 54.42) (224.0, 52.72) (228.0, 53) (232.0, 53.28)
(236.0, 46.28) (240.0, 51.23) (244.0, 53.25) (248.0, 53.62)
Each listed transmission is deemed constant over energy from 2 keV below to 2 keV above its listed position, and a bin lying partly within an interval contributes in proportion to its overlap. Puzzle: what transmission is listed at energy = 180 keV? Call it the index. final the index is 37.95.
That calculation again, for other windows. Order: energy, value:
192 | 50.55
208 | 65.59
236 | 46.28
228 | 53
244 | 53.25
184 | 45.01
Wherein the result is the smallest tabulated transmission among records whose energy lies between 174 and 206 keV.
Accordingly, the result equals 34.03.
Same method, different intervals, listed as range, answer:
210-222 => 53.49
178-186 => 37.95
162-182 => 30.17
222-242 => 46.28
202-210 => 55.04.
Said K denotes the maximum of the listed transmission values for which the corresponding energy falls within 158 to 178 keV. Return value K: 39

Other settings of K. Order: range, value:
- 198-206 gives 55.04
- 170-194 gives 50.55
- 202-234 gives 65.59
